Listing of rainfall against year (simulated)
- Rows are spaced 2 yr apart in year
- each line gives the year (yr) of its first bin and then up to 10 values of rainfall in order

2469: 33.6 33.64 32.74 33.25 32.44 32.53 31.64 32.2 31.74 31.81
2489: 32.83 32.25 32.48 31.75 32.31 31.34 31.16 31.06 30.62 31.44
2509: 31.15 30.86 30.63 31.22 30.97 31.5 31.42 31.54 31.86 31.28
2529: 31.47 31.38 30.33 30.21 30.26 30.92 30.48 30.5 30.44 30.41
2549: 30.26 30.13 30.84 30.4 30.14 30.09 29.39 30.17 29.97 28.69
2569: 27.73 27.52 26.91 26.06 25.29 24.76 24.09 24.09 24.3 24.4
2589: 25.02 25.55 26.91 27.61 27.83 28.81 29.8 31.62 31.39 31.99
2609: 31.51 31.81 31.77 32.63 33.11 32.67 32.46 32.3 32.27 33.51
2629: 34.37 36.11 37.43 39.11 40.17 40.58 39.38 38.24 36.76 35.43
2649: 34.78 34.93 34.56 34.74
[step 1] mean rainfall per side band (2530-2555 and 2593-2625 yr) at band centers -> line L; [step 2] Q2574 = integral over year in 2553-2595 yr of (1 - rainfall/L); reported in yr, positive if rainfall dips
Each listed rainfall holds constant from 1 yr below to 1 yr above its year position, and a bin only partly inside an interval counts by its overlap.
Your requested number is 4.9 yr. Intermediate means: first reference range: 30.5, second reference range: 31.1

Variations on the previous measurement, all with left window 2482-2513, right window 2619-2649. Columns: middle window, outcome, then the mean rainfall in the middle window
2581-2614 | 6.3 yr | 28.3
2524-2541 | 1.0 yr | 30.9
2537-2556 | 1.6 yr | 30.5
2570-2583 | 3.3 yr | 25.6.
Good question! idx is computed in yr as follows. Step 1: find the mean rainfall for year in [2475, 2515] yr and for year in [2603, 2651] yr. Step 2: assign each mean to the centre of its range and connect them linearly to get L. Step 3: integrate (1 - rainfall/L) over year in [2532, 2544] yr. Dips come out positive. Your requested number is 0.8 yr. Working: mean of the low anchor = 31.7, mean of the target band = 30.4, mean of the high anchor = 34.7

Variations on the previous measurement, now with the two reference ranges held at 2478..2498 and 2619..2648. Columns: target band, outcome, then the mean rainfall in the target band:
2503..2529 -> 1.35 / 31.2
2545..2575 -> 4.16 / 29.4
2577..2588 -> 3.27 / 24.4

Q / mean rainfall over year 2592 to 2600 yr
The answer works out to 27.8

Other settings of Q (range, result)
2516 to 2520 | 31.2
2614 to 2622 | 32.7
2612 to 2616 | 32.2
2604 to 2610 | 31.6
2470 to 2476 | 33.2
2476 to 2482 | 32.2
